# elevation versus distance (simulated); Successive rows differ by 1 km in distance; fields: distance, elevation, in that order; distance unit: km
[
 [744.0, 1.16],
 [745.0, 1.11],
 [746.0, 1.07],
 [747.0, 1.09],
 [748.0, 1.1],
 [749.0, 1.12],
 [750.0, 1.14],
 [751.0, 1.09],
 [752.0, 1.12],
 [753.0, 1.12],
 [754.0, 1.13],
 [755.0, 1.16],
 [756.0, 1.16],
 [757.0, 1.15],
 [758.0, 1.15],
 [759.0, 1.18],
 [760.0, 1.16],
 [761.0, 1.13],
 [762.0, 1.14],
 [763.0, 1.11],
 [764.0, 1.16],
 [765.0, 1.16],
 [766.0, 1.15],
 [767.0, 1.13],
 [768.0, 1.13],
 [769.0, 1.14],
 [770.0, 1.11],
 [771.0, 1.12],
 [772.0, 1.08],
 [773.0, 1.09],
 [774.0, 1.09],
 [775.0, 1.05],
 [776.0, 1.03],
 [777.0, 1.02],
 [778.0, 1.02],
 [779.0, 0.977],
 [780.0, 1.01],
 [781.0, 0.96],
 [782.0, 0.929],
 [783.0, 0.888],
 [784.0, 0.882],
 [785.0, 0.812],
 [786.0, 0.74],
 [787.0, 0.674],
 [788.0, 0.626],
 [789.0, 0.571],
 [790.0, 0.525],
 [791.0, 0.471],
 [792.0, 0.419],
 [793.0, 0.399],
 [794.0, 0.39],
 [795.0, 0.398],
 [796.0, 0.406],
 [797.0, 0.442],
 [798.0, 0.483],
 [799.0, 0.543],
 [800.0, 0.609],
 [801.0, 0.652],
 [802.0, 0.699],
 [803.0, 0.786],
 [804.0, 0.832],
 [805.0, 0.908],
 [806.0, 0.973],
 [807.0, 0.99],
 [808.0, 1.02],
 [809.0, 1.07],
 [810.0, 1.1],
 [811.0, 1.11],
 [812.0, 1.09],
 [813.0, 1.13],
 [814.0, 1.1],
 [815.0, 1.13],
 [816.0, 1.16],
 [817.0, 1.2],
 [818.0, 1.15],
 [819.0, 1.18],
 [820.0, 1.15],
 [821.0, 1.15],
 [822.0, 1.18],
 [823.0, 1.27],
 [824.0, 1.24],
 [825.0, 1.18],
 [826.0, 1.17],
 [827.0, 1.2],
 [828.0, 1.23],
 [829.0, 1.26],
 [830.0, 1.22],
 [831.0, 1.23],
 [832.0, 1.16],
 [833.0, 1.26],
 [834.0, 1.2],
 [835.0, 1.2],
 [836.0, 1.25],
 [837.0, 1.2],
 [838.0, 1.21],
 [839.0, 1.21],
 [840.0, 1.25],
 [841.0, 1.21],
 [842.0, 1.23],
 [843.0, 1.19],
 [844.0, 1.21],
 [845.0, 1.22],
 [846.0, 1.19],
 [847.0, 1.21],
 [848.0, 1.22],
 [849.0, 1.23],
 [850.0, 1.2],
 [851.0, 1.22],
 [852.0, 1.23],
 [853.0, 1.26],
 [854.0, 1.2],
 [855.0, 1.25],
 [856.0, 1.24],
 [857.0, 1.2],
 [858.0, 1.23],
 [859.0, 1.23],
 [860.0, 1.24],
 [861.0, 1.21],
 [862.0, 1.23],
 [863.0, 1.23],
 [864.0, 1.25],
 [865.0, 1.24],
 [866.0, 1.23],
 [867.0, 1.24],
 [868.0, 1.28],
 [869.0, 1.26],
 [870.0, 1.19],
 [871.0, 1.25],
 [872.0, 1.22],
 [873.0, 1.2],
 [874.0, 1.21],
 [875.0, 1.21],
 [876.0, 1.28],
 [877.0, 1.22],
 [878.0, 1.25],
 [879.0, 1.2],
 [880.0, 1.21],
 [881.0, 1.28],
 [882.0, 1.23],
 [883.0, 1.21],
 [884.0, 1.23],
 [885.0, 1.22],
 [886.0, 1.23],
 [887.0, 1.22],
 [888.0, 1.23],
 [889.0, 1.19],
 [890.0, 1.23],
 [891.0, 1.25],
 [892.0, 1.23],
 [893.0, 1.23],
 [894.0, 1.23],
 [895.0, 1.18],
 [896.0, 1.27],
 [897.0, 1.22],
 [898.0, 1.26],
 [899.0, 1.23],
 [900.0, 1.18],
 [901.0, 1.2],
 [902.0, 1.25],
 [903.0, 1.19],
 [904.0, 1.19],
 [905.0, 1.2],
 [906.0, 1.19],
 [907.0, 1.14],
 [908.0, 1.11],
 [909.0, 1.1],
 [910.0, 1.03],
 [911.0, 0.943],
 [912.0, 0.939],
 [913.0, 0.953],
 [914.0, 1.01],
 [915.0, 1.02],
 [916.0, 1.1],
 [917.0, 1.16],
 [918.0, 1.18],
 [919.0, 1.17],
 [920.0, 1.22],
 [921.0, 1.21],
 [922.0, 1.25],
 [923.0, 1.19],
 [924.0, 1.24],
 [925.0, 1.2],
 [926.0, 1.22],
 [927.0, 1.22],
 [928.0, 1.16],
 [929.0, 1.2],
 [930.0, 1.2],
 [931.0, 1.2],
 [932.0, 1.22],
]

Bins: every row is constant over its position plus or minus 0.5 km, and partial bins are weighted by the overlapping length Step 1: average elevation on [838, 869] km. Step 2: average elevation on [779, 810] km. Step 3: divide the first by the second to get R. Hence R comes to 1.7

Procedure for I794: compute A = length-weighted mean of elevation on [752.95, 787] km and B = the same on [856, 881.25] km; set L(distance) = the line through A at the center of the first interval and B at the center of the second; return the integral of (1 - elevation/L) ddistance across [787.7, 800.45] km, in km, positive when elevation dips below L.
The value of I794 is 7.2 km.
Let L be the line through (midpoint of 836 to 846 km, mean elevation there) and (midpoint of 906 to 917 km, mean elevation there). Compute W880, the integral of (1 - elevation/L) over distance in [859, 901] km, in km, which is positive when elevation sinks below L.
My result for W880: -4.02 km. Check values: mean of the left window 1.21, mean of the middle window 1.23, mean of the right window 1.05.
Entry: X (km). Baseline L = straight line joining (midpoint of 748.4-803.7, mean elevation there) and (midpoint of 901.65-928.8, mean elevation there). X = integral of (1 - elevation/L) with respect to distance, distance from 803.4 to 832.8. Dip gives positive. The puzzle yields -4.60 km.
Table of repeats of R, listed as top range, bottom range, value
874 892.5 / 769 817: 1.45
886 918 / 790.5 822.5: 1.36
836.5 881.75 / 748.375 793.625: 1.24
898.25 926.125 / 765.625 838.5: 1.18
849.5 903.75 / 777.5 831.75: 1.35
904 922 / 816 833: 0.92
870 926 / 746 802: 1.29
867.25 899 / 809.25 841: 1.04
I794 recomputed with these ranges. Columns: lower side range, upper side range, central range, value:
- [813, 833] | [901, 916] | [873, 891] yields -1.65 km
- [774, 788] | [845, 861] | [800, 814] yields 1.18 km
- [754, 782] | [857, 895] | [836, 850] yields -0.29 km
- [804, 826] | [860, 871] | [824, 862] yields -1.19 km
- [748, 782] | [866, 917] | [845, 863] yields -0.95 km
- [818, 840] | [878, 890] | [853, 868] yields -0.20 km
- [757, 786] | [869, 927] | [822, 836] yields -1.24 km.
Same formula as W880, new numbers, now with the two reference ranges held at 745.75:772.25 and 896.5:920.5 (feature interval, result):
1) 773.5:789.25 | 3.25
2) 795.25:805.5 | 4.54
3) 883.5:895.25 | -0.94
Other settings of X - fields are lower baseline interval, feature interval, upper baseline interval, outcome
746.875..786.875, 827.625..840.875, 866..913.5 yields -1.0 km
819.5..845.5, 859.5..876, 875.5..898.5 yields -0.1 km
